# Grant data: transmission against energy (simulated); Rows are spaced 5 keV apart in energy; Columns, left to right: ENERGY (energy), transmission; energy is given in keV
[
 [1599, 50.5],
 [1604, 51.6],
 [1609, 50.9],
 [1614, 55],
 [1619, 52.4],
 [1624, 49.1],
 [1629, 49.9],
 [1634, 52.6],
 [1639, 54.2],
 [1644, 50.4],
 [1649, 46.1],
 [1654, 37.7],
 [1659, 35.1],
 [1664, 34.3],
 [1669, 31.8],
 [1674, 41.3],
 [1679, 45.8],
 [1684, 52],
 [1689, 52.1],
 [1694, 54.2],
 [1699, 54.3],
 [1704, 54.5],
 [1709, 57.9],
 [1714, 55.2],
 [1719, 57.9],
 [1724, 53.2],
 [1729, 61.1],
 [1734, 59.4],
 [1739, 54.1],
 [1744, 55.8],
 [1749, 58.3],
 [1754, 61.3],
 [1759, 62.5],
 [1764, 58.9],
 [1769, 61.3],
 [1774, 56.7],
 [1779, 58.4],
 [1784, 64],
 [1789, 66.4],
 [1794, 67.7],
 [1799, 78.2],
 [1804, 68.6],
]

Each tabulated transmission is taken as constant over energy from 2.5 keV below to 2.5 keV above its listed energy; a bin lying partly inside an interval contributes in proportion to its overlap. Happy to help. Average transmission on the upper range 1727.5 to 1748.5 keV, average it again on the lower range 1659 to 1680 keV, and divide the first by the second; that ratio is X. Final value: 1.54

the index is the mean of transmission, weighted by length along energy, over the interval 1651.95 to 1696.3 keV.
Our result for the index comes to 42.7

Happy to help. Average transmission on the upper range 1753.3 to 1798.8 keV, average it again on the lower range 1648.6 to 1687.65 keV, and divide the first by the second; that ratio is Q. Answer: 1.55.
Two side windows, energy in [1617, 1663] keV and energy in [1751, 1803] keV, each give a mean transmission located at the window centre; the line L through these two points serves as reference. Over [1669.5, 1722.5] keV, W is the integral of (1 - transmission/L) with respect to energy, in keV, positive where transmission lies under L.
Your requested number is 2.1 keV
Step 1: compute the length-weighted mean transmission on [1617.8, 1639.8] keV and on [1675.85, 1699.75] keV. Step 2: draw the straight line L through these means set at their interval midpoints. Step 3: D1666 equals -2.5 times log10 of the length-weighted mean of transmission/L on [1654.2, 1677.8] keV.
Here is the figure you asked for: 0.372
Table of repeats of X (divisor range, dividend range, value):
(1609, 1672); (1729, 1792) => 1.30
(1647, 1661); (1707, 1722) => 1.44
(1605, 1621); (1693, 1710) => 1.05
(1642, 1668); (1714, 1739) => 1.43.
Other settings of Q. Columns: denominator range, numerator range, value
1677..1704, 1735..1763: 1.12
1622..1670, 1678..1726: 1.21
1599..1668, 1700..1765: 1.22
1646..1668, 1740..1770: 1.56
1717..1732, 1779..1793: 1.12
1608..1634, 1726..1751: 1.12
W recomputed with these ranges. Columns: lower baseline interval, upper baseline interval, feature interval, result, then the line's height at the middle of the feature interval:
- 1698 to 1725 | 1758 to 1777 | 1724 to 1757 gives -0.2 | 57.7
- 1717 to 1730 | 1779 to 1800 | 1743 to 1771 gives 1.0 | 62.1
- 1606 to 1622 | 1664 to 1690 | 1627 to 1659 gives 0.6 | 48.3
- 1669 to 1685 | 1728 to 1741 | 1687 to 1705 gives -2.0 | 48.3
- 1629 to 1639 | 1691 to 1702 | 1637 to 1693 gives 9.8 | 53.2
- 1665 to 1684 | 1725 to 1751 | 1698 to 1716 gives -2.3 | 49.3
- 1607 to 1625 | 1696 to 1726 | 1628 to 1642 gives 0.1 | 52.8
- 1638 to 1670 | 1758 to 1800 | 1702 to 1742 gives -2.6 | 53.2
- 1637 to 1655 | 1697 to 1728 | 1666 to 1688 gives 3.6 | 51.5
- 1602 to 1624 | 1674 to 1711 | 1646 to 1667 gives 5.5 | 52.1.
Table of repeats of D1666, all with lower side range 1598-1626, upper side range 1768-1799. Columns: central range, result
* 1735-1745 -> 0.10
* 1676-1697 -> 0.12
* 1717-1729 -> 0.05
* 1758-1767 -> 0.03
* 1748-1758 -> 0.02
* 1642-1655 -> 0.19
